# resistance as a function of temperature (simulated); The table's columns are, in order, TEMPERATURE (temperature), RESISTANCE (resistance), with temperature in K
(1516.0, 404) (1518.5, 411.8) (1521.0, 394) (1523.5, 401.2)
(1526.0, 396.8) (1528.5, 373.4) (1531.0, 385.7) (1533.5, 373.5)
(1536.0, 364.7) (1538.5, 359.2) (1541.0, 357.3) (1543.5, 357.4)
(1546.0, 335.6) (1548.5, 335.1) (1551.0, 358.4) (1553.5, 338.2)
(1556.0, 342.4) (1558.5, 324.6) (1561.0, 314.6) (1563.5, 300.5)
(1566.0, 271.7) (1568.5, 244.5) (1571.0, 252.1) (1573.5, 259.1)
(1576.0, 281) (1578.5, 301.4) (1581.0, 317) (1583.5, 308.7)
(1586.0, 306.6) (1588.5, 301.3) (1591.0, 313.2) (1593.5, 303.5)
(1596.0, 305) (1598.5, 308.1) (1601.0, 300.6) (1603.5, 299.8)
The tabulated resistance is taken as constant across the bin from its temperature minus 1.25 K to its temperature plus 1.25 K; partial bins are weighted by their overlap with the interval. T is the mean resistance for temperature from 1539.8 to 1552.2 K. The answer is 349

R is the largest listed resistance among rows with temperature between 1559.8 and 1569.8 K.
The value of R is 314.6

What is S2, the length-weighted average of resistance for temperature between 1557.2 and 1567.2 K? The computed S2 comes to 303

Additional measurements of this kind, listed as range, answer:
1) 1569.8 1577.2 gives 264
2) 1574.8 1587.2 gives 303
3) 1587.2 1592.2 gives 307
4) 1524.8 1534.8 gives 382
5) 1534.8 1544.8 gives 360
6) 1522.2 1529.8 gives 390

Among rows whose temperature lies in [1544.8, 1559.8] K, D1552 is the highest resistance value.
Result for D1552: 358.4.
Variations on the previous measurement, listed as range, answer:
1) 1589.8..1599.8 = 313.2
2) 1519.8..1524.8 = 401.2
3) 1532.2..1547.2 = 373.5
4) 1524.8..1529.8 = 396.8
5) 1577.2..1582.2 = 317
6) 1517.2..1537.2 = 411.8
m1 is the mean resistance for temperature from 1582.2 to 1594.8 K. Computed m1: 307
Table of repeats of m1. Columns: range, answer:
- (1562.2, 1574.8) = 266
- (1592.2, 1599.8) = 306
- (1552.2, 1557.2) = 340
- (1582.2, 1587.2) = 308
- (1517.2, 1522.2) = 403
